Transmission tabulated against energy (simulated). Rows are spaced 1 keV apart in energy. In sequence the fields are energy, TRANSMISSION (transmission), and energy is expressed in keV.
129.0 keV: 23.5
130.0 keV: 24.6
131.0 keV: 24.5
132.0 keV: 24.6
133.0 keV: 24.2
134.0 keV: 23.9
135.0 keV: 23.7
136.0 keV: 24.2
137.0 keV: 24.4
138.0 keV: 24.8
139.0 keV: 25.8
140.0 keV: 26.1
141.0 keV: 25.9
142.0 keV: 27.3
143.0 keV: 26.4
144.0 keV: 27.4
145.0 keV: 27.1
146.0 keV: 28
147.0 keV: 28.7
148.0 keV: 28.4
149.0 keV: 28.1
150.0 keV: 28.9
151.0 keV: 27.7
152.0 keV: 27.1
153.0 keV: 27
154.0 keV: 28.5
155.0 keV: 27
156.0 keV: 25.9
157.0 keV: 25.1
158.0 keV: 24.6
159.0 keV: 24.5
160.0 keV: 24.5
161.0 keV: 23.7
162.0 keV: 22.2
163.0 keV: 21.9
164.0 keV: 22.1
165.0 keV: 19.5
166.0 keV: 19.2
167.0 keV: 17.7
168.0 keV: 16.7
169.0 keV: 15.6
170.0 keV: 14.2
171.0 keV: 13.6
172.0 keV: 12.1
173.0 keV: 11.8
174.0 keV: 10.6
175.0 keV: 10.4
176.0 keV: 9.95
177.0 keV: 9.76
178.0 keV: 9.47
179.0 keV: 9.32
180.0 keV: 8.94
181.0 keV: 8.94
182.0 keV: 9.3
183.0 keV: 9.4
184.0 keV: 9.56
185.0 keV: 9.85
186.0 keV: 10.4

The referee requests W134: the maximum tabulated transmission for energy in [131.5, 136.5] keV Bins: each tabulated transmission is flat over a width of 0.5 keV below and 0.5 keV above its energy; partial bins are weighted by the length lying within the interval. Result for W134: 24.6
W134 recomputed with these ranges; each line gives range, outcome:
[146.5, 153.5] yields 28.9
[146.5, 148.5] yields 28.7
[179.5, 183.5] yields 9.4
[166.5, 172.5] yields 17.7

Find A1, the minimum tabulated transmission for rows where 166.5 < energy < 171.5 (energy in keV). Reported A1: 13.6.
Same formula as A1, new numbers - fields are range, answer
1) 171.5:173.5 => 11.8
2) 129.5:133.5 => 24.2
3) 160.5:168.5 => 16.7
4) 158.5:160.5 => 24.5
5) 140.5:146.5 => 25.9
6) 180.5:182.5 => 8.94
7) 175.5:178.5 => 9.47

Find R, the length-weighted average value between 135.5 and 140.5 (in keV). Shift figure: 25.1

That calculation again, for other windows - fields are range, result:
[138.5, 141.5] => 25.9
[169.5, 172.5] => 13.3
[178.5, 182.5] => 9.12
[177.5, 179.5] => 9.39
